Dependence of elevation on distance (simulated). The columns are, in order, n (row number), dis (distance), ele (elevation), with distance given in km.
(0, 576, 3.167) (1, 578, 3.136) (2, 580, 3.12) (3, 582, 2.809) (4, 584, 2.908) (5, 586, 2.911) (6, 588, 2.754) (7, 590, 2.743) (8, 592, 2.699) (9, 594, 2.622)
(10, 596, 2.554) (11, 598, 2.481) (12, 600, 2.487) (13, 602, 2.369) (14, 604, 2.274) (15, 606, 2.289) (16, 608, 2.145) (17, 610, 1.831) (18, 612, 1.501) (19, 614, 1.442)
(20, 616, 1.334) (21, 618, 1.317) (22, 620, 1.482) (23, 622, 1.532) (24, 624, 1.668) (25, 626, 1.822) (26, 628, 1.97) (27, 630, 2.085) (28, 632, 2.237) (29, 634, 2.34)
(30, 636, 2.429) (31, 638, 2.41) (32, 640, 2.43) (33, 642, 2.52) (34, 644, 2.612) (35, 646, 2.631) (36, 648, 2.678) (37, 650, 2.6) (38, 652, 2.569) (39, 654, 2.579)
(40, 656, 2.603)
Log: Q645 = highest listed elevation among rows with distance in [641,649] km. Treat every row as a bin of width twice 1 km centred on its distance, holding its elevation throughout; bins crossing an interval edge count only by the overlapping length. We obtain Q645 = 2.678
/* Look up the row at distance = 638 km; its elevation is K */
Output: 2.41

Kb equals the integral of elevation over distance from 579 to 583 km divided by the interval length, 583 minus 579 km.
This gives 2.96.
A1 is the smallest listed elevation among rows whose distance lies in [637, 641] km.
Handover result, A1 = 2.41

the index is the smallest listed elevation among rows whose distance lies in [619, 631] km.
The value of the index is 1.482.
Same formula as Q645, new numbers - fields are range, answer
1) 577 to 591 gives 3.136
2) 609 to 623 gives 1.831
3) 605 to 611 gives 2.289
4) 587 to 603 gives 2.754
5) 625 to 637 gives 2.429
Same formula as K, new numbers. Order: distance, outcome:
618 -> 1.317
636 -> 2.429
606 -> 2.289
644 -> 2.612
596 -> 2.554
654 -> 2.579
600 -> 2.487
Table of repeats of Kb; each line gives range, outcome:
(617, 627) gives 1.56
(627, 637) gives 2.21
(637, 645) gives 2.49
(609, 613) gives 1.67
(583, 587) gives 2.91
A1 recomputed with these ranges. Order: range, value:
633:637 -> 2.34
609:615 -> 1.442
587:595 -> 2.622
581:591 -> 2.743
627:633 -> 1.97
